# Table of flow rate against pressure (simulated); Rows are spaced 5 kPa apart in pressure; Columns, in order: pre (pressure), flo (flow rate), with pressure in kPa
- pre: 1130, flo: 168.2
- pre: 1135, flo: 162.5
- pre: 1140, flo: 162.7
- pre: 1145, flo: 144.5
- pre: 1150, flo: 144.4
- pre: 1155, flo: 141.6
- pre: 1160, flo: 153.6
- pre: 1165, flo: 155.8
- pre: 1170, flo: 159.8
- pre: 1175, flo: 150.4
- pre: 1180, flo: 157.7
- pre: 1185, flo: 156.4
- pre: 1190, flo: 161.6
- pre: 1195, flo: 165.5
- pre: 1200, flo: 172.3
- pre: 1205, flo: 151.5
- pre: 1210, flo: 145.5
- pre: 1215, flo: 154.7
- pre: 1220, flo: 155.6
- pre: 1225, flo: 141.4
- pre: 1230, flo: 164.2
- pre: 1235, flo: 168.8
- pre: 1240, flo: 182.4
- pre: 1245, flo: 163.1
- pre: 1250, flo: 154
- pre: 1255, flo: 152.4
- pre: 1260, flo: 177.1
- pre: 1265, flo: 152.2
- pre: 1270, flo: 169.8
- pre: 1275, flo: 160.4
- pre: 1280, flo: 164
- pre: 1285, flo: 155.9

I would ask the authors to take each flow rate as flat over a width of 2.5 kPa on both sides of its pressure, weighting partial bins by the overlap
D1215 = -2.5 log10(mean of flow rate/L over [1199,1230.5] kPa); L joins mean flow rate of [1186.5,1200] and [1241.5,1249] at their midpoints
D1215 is 0.07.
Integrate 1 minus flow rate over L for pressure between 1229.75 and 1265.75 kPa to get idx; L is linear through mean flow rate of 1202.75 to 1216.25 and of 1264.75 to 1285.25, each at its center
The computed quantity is -1.8 kPa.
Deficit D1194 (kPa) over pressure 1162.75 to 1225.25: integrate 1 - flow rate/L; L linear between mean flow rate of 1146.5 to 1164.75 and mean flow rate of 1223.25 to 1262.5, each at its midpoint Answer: -0.9 kPa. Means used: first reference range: 148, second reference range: 163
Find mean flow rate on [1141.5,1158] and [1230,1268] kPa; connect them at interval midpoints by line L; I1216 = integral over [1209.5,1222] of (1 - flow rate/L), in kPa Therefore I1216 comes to 0.40 kPa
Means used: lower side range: 145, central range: 153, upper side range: 164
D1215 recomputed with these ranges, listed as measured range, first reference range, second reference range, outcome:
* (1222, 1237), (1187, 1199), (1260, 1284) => 0.04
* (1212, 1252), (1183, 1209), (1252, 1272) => 0.01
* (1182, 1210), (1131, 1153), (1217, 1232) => -0.04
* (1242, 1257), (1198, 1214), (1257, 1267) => 0.03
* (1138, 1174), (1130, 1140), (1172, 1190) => 0.06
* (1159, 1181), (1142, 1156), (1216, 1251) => -0.05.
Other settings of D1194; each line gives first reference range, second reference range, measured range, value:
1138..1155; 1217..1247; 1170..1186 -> -0.2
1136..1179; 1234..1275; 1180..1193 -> -0.3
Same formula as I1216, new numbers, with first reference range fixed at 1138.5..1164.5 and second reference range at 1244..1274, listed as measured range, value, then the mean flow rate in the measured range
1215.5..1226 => 0.4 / 151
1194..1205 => -0.8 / 165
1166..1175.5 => -0.3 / 156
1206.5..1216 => 0.4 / 150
